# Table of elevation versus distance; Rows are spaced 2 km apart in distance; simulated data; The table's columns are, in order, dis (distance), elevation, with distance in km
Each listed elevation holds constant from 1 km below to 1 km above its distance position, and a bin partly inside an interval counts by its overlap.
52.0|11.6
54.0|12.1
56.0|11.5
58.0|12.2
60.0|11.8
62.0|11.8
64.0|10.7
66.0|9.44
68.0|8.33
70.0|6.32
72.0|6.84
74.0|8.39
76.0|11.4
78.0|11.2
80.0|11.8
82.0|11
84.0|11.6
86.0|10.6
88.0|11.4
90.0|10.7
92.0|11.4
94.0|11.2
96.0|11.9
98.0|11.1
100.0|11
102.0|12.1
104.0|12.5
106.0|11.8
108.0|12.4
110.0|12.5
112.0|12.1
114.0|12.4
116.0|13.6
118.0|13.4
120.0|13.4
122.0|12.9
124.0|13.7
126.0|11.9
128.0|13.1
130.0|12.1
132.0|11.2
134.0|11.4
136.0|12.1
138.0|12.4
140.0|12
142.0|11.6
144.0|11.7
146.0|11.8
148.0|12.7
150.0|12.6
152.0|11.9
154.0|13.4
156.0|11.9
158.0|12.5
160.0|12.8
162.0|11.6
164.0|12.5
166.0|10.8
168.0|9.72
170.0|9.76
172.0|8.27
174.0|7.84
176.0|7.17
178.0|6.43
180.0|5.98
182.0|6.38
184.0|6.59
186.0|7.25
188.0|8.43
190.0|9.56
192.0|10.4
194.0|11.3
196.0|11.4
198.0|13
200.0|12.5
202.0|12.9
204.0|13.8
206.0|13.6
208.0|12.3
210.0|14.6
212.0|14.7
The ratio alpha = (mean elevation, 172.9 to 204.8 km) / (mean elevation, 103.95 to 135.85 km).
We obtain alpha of 0.75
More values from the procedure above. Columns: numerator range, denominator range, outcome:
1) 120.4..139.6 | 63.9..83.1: 1.30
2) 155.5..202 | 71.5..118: 0.86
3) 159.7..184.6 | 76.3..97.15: 0.78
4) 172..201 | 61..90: 0.88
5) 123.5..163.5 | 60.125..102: 1.17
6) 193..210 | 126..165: 1.05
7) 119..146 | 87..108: 1.06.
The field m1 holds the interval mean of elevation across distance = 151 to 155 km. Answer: 12.7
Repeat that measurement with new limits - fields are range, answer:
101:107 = 12.1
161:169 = 11.2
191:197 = 11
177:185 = 6.34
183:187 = 6.92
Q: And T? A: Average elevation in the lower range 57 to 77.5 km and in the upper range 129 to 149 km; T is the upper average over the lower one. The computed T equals 1.2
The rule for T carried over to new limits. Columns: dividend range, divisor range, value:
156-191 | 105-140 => 0.73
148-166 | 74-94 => 1.11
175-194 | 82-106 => 0.68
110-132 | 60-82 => 1.31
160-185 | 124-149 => 0.73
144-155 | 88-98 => 1.10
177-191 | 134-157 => 0.59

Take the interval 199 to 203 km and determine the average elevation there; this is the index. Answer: 12.7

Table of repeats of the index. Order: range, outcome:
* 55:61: 11.8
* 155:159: 12.2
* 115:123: 13.3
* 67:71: 7.33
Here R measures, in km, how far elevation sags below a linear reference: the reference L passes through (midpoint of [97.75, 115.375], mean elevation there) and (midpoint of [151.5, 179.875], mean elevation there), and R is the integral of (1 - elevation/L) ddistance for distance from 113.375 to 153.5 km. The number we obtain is -4.08 km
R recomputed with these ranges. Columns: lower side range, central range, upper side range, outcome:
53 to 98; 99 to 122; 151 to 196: -4.9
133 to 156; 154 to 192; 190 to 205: 8.6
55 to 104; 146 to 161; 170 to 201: -4.9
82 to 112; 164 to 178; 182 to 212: 2.9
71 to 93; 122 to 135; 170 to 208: -2.7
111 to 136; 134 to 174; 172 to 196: -4.9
